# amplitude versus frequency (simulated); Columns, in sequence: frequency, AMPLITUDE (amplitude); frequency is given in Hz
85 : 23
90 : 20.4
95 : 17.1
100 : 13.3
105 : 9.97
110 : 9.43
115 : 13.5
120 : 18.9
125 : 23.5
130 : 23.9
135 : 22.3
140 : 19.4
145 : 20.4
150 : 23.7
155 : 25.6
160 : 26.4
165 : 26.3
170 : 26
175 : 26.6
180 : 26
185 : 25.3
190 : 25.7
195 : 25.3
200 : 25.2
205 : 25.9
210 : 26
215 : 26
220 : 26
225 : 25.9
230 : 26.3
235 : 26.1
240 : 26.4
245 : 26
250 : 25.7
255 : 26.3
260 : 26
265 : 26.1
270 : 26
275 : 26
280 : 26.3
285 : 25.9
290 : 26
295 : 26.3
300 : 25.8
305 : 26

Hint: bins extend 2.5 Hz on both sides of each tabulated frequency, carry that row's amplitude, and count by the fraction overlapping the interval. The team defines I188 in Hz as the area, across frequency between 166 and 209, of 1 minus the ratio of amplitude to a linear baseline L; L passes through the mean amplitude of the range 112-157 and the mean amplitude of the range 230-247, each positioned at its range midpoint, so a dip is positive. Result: -3.9 Hz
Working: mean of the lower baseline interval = 21.1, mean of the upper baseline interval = 26.2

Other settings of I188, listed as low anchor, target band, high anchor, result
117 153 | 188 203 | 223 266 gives -0.81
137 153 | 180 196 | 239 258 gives -1.53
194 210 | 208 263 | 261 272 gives -0.53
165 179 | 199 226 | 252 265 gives 0.35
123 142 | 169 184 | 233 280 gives -1.57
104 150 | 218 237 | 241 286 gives -1.60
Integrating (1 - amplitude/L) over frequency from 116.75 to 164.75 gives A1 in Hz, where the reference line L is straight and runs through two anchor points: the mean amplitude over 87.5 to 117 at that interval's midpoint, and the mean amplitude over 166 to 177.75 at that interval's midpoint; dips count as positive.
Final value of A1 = -4.7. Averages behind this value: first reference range 14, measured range 22.7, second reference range 26.3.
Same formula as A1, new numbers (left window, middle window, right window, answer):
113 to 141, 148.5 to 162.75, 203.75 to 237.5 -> -2.1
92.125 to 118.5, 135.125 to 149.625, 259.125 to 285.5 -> -4.5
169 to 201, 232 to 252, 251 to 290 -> -0.1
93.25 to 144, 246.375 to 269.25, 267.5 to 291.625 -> -1.1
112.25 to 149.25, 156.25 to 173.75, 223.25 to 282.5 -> -3.4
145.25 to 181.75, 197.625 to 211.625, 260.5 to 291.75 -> 0.0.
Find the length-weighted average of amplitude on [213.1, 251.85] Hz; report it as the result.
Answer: 26.1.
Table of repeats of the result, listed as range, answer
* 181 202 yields 25.4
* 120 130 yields 22.4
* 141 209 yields 25.1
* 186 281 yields 25.9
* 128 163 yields 23.1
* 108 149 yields 19.2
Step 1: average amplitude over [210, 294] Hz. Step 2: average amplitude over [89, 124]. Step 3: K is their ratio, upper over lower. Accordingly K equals 1.76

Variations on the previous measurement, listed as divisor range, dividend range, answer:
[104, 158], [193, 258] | 1.33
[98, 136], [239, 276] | 1.56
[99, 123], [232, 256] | 1.97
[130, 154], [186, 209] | 1.16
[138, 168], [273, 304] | 1.10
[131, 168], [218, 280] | 1.11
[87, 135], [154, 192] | 1.53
